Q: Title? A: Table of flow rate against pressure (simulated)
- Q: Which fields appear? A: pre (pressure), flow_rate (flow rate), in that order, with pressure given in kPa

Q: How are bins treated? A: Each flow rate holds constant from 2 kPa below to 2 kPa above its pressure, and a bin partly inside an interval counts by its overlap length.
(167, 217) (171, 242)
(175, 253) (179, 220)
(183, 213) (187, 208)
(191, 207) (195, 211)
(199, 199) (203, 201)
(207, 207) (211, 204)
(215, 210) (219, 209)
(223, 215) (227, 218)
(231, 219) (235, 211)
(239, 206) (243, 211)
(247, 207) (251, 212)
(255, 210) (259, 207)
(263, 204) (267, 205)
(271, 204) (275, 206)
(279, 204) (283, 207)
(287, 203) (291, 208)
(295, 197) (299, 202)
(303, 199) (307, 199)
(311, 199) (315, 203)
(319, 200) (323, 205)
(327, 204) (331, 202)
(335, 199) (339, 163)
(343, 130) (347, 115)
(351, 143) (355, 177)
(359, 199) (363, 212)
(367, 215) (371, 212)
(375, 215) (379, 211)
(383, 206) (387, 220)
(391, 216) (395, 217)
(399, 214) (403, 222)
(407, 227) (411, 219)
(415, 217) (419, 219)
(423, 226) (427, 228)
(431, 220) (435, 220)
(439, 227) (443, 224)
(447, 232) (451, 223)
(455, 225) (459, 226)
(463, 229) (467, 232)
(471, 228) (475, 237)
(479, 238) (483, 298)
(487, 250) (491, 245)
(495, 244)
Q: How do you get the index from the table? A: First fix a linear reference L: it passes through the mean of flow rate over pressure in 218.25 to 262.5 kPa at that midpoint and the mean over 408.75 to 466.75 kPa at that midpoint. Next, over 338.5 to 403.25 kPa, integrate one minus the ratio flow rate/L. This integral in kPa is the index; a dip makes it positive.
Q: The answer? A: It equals 7.8 kPa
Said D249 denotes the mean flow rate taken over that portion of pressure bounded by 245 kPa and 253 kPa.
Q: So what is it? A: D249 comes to 210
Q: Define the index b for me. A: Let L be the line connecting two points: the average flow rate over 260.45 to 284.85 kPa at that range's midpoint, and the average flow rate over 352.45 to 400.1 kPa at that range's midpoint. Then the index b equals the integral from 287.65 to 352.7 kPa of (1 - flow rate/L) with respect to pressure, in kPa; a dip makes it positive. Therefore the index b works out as 6.47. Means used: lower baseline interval 205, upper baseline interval 209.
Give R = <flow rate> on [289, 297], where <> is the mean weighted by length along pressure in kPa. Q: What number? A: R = 202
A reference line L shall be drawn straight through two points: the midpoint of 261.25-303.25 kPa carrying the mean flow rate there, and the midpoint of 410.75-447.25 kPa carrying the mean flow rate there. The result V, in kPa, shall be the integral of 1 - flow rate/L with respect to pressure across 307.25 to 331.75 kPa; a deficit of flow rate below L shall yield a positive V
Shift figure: 0.8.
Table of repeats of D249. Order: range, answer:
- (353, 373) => 203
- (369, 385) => 211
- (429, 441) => 222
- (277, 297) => 204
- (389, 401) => 216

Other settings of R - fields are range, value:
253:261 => 208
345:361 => 158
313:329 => 203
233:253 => 209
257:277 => 205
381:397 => 215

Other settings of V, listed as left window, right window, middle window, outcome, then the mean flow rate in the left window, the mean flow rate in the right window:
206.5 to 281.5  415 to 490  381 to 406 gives 1.0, 209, 232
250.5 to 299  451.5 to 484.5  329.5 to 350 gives 5.3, 205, 238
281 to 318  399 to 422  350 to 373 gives 1.9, 202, 220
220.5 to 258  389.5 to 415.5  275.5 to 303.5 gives 1.4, 212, 219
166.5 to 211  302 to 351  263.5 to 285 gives -1.1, 216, 183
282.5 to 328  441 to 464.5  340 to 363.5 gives 5.6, 202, 226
